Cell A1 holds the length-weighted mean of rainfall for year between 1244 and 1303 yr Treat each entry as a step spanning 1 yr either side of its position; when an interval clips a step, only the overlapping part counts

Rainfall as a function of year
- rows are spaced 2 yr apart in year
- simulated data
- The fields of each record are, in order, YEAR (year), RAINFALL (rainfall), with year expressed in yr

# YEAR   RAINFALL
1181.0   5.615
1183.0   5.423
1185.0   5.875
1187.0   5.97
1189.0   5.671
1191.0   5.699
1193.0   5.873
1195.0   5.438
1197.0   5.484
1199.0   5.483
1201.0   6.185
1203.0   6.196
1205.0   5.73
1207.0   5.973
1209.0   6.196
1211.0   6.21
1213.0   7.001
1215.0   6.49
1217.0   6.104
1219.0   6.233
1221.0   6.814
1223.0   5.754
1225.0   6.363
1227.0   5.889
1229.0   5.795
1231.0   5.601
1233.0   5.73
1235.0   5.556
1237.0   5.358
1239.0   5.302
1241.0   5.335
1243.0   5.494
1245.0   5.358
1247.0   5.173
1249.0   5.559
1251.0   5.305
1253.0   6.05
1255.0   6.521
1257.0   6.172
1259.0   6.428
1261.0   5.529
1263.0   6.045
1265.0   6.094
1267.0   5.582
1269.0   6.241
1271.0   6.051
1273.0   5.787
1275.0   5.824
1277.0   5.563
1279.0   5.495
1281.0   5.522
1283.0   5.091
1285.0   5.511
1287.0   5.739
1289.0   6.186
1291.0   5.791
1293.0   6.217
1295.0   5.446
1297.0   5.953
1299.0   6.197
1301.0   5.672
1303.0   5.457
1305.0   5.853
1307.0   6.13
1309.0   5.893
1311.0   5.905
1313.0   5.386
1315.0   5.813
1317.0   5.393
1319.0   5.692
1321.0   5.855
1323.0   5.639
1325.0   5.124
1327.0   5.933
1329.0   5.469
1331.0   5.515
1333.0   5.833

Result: 5.79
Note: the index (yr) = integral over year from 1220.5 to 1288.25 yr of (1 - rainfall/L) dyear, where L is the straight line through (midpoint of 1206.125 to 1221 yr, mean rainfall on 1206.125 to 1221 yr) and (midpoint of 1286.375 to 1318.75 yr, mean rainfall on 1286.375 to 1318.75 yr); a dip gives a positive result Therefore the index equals 3.9 yr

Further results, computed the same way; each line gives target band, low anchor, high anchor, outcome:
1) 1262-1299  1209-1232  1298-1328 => 0.6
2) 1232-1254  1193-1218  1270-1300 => 1.6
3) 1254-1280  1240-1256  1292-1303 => -1.2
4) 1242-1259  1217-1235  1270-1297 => 0.4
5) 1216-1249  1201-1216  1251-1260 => 2.6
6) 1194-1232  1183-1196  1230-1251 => -3.1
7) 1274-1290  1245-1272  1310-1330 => 0.5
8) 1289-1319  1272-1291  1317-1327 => -1.0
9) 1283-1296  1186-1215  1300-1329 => 0.0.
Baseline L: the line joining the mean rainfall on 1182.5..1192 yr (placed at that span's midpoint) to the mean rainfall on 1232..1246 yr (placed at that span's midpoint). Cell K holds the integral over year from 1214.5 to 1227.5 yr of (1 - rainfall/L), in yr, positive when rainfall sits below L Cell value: -1.6 yr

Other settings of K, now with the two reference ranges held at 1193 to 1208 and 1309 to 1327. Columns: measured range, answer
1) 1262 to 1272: -0.5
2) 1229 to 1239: 0.3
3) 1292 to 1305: -0.4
